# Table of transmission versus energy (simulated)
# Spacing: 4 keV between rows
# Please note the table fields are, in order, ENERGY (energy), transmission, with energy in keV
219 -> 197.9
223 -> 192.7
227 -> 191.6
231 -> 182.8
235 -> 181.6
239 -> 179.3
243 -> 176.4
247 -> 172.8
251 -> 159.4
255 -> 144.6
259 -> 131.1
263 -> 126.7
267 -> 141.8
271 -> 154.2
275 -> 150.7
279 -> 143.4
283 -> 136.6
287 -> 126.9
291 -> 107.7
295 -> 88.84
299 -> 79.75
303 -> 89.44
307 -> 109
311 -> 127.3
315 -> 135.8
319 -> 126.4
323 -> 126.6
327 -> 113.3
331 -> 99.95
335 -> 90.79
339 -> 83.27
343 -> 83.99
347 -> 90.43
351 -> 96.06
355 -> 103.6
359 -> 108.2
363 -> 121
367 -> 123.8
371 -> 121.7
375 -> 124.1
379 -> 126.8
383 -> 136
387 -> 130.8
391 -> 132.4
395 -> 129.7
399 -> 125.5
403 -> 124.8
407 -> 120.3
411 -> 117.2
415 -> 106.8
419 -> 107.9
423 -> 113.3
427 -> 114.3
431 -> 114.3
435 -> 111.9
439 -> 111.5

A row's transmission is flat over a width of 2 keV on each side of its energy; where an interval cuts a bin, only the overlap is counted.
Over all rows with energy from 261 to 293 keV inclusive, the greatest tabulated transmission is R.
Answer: 154.2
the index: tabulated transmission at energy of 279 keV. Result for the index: 143.4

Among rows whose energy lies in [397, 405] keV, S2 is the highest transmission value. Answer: 125.5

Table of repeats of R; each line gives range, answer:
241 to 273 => 176.4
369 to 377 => 124.1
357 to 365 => 121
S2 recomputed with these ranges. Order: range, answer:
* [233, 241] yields 181.6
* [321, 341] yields 126.6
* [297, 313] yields 127.3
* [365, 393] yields 136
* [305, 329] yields 135.8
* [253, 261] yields 144.6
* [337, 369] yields 123.8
